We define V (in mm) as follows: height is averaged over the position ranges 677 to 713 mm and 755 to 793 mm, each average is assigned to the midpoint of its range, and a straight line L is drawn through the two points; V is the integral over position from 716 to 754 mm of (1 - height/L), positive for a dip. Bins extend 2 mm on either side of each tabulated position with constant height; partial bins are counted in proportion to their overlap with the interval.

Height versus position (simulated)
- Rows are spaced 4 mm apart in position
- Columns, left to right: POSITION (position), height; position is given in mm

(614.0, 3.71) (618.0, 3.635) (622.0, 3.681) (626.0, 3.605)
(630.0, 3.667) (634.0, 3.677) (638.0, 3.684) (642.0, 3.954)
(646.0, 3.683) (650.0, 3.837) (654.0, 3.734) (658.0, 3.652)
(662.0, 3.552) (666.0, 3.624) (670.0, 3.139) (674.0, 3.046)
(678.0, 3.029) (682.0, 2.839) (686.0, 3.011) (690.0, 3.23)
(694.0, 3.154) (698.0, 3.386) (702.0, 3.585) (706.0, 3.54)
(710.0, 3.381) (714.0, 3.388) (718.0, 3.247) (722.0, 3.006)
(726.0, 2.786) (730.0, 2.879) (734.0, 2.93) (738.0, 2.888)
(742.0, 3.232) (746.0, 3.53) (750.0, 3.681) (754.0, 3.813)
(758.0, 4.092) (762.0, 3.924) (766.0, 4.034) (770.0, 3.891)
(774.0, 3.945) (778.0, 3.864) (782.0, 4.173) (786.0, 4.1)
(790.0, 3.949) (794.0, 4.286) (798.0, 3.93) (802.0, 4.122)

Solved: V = 4.9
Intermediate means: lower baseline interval 3.25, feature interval 3.17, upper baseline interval 4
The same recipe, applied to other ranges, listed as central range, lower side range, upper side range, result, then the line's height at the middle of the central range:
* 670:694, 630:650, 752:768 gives 4.9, 3.83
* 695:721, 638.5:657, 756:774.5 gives 3.3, 3.88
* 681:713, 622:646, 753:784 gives 4.6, 3.83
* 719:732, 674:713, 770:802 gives 2.2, 3.51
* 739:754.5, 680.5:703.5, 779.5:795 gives 1.0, 3.72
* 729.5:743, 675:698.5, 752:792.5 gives 2.4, 3.61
